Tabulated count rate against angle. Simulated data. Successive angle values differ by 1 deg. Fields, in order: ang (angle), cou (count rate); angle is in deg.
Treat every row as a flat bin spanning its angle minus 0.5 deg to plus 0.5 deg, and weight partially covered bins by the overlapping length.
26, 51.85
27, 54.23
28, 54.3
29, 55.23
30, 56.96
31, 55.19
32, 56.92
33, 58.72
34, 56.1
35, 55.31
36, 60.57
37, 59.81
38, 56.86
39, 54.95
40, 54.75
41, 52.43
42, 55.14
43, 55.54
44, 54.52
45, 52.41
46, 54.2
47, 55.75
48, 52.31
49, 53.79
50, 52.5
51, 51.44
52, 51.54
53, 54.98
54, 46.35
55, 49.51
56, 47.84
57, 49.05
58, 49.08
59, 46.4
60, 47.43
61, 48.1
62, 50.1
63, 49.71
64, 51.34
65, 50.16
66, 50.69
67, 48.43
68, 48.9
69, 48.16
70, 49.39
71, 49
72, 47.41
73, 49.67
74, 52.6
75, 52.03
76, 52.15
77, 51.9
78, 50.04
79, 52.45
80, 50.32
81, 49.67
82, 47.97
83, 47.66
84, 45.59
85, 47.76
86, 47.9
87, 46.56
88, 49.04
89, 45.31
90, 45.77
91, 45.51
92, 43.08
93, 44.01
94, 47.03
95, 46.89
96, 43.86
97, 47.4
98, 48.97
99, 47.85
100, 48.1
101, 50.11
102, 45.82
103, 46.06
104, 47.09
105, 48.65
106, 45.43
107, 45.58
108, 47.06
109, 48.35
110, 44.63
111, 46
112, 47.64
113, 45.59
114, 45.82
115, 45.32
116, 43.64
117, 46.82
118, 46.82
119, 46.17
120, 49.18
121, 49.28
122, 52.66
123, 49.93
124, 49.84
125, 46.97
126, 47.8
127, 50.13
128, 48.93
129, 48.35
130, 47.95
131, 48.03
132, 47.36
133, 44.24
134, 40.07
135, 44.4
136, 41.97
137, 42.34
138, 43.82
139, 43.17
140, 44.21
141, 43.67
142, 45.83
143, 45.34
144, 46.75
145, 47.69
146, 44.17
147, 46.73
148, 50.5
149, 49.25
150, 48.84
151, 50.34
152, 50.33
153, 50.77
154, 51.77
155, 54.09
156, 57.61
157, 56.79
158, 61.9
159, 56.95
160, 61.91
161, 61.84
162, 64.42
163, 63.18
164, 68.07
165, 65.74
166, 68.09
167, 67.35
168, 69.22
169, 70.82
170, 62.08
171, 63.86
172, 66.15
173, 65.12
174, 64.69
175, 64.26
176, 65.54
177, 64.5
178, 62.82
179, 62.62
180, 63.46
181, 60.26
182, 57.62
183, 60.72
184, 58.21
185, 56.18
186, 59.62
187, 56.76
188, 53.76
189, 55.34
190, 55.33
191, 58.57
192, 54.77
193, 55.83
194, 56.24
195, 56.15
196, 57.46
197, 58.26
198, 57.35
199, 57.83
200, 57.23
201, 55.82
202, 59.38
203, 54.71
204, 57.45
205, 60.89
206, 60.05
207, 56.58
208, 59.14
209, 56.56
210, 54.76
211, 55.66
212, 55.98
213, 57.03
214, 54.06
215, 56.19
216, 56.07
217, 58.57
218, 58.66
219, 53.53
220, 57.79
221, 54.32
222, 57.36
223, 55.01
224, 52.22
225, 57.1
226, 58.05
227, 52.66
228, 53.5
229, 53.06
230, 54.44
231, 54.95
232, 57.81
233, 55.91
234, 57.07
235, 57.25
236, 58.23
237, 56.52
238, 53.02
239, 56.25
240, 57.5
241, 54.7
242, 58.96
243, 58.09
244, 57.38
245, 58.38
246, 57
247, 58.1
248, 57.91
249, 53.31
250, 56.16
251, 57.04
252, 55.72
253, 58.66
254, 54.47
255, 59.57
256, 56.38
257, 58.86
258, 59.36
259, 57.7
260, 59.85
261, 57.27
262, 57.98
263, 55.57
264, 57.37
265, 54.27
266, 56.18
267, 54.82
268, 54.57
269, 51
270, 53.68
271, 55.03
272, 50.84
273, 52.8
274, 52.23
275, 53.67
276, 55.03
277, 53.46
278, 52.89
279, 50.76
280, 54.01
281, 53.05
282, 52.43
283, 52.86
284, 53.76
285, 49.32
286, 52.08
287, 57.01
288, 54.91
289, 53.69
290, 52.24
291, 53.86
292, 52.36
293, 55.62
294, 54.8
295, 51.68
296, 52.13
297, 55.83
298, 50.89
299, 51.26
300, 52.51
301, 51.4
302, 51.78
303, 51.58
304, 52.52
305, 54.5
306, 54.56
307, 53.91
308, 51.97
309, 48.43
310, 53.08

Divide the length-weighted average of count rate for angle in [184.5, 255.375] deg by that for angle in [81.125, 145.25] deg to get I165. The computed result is 1.2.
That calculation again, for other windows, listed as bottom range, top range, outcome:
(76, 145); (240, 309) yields 1.16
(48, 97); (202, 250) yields 1.15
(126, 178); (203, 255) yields 1.04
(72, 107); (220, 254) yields 1.17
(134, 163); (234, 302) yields 1.09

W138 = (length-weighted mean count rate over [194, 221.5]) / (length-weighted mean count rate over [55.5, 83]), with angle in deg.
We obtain 1.15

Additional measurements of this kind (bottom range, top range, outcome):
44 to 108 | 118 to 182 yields 1.11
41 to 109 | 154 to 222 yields 1.21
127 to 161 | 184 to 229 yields 1.16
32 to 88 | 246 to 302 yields 1.06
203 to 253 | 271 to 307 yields 0.94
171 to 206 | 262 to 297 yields 0.91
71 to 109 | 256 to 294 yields 1.14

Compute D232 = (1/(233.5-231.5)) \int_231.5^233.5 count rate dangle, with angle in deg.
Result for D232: 56.9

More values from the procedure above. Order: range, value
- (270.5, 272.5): 52.9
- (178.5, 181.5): 62.1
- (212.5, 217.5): 56.4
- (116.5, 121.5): 47.7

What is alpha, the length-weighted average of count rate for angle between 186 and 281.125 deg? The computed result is 56.1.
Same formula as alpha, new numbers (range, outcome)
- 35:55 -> 54.1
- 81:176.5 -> 50.7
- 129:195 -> 55.5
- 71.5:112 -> 47.7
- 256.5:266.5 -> 57.4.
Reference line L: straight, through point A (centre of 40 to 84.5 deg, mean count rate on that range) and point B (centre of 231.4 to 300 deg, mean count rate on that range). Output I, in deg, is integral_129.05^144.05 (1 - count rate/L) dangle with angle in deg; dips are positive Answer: 2.2 deg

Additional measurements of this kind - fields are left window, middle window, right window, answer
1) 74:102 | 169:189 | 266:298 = -4.39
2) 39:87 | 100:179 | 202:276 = 1.44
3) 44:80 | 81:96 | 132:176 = 1.53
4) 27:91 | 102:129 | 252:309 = 2.48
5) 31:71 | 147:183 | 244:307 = -4.71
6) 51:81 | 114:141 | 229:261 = 3.00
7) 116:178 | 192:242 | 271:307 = -2.98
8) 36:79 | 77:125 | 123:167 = 3.75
